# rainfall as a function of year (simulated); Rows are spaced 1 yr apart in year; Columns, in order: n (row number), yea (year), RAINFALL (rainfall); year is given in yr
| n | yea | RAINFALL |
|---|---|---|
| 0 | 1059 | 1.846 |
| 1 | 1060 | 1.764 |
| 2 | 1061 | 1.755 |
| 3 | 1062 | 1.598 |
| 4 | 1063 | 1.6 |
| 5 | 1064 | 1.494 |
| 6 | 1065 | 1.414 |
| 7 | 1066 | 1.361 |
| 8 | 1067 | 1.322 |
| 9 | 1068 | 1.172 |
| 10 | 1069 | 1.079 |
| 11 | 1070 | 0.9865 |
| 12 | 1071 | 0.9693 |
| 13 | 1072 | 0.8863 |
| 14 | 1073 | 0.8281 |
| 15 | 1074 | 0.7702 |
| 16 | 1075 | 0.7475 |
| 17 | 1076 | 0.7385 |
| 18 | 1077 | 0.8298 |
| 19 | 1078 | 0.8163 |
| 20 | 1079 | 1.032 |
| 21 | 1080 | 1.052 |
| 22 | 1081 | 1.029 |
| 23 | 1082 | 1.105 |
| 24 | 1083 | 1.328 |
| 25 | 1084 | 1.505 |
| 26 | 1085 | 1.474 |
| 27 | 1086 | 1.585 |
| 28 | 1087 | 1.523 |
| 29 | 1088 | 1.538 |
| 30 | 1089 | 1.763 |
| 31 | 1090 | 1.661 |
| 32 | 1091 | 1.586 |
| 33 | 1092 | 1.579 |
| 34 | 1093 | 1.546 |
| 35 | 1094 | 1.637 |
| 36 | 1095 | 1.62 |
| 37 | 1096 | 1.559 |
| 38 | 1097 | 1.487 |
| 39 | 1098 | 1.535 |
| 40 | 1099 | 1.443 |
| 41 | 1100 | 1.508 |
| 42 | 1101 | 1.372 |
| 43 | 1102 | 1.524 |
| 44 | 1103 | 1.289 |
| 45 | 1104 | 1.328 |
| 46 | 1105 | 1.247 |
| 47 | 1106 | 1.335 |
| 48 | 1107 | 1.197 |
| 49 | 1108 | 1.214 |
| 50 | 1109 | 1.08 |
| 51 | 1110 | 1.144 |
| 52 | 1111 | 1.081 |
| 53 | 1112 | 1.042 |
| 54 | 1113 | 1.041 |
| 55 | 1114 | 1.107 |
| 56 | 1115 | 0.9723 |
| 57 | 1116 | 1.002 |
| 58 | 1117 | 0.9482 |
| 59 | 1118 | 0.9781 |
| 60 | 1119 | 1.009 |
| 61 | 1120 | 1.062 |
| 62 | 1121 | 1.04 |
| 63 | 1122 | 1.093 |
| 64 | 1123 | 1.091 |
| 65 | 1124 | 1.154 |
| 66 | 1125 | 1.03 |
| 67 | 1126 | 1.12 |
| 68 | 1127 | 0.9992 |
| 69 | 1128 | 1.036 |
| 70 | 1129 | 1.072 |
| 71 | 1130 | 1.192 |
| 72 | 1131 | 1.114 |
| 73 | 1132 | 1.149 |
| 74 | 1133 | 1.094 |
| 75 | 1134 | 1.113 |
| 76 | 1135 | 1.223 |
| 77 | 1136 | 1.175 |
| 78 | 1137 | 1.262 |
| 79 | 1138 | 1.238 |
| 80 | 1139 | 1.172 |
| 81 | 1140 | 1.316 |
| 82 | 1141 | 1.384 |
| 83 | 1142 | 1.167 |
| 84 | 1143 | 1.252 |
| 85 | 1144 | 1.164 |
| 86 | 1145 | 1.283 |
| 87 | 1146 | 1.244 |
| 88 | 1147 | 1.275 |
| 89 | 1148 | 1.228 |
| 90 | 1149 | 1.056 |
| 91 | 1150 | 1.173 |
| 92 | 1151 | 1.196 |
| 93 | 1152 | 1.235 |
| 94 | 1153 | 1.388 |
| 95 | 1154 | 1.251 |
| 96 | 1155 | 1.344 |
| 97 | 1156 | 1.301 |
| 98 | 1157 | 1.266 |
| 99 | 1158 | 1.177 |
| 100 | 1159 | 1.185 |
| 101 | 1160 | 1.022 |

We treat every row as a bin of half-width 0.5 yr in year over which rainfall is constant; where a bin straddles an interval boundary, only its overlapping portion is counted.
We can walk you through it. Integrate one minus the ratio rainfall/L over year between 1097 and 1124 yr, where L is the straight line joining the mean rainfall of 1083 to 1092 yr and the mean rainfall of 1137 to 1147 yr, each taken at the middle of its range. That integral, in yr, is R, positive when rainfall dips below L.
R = 4.72 yr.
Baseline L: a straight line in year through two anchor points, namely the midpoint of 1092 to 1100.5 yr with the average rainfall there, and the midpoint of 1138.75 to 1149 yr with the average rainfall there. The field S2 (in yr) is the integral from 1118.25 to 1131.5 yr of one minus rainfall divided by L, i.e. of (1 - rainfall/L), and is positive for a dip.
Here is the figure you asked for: 2.8 yr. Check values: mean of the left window 1.54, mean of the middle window 1.08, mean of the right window 1.24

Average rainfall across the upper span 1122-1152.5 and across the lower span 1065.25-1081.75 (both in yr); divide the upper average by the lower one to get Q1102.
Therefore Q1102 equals 1.2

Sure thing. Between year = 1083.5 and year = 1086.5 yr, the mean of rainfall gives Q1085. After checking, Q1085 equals 1.52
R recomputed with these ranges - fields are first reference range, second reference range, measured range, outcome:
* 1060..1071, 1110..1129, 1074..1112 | -3.54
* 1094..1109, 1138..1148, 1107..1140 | 5.46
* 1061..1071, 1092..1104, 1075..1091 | 1.90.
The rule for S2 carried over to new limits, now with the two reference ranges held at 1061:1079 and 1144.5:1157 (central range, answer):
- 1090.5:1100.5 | -3.42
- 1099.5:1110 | -1.18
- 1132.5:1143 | 0.09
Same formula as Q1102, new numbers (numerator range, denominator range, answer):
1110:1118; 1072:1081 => 1.19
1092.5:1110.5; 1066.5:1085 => 1.36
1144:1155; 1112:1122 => 1.21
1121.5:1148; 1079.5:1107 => 0.81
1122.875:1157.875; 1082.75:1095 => 0.76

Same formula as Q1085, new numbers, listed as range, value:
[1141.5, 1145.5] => 1.22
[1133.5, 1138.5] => 1.2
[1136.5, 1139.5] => 1.22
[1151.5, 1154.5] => 1.29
